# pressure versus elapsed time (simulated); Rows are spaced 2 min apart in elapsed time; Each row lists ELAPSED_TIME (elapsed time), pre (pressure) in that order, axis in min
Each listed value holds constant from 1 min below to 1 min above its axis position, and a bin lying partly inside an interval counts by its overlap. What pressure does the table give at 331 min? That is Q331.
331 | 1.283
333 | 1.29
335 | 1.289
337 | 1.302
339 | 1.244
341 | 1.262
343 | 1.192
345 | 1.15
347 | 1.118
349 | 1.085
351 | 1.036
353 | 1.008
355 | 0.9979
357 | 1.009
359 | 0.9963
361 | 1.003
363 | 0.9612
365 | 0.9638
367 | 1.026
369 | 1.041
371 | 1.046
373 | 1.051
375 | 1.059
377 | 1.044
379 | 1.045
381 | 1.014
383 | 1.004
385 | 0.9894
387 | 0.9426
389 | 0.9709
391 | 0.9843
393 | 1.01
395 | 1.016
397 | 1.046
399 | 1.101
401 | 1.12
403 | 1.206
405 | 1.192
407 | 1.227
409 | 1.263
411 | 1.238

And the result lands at 1.283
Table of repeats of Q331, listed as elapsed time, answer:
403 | 1.206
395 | 1.016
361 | 1.003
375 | 1.059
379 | 1.045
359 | 0.9963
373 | 1.051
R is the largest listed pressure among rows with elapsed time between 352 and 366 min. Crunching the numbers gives 1.009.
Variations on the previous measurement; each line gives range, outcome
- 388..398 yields 1.046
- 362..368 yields 1.026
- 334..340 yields 1.302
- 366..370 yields 1.041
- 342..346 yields 1.192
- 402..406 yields 1.206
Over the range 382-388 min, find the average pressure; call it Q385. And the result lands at 0.979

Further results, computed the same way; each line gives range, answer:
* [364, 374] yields 1.03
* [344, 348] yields 1.13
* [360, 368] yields 0.988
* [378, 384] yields 1.02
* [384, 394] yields 0.979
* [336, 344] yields 1.25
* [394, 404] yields 1.1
